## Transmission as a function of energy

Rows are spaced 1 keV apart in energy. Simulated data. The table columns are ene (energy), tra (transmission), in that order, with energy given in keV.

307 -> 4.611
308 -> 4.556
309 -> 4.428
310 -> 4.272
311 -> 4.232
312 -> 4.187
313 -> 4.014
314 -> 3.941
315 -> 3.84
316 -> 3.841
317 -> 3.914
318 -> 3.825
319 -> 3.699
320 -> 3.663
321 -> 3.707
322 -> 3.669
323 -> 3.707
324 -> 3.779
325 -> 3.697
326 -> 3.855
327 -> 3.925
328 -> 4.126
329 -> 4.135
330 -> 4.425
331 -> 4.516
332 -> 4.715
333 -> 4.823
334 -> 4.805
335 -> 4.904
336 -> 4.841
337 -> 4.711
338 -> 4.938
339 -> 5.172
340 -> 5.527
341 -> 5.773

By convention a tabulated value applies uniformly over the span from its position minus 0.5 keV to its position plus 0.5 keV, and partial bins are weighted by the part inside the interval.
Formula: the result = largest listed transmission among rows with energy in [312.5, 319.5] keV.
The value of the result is 4.014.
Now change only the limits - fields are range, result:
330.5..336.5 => 4.904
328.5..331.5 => 4.516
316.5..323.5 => 3.914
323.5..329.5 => 4.135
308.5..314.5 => 4.428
